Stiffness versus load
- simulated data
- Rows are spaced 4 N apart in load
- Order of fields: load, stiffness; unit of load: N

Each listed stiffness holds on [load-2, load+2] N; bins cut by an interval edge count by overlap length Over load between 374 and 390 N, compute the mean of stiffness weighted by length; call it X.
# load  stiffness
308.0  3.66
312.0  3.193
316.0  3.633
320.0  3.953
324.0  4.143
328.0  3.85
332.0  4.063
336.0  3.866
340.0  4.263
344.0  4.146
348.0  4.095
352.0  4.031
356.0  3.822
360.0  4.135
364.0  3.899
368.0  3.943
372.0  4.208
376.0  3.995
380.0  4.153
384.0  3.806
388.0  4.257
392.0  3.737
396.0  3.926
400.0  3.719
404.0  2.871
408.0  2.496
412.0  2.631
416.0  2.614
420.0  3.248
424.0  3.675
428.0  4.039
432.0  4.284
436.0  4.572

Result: 4.05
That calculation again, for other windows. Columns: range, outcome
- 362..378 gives 4.01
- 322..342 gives 4.04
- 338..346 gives 4.2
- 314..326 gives 3.91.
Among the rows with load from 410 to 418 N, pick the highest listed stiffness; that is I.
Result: 2.631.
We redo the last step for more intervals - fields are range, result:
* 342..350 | 4.146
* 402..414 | 2.871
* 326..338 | 4.063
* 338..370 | 4.263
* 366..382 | 4.208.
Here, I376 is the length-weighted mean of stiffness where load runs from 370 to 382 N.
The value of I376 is 4.12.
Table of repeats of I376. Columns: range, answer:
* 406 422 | 2.75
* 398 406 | 3.29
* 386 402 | 3.91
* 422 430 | 3.86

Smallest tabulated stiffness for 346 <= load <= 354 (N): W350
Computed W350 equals 4.031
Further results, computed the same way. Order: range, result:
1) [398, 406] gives 2.871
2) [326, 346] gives 3.85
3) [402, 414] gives 2.496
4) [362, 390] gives 3.806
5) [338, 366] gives 3.822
